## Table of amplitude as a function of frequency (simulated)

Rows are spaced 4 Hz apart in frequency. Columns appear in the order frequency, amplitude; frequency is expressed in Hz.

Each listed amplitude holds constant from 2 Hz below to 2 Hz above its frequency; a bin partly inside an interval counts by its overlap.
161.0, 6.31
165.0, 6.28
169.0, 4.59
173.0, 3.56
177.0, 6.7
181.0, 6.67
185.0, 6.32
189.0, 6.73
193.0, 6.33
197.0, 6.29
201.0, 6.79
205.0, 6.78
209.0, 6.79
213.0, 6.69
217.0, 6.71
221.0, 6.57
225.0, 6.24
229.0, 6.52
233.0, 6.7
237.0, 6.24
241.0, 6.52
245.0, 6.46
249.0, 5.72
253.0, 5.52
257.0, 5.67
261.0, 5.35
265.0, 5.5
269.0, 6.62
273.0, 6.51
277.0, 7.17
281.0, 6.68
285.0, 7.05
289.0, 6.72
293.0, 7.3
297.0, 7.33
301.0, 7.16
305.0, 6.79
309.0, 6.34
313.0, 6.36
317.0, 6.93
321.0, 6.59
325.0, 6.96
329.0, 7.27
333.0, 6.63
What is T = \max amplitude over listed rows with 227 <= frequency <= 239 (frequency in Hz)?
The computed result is 6.7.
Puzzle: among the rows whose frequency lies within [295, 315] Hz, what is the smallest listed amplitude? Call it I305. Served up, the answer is 6.34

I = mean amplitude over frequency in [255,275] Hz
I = 5.93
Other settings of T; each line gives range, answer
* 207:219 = 6.79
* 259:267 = 5.5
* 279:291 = 7.05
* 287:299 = 7.33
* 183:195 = 6.73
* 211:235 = 6.71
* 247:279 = 7.17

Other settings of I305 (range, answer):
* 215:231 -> 6.24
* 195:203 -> 6.29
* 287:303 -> 6.72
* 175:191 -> 6.32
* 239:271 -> 5.35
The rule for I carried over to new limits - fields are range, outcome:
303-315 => 6.5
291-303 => 7.26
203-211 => 6.79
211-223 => 6.66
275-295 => 6.98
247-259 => 5.64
